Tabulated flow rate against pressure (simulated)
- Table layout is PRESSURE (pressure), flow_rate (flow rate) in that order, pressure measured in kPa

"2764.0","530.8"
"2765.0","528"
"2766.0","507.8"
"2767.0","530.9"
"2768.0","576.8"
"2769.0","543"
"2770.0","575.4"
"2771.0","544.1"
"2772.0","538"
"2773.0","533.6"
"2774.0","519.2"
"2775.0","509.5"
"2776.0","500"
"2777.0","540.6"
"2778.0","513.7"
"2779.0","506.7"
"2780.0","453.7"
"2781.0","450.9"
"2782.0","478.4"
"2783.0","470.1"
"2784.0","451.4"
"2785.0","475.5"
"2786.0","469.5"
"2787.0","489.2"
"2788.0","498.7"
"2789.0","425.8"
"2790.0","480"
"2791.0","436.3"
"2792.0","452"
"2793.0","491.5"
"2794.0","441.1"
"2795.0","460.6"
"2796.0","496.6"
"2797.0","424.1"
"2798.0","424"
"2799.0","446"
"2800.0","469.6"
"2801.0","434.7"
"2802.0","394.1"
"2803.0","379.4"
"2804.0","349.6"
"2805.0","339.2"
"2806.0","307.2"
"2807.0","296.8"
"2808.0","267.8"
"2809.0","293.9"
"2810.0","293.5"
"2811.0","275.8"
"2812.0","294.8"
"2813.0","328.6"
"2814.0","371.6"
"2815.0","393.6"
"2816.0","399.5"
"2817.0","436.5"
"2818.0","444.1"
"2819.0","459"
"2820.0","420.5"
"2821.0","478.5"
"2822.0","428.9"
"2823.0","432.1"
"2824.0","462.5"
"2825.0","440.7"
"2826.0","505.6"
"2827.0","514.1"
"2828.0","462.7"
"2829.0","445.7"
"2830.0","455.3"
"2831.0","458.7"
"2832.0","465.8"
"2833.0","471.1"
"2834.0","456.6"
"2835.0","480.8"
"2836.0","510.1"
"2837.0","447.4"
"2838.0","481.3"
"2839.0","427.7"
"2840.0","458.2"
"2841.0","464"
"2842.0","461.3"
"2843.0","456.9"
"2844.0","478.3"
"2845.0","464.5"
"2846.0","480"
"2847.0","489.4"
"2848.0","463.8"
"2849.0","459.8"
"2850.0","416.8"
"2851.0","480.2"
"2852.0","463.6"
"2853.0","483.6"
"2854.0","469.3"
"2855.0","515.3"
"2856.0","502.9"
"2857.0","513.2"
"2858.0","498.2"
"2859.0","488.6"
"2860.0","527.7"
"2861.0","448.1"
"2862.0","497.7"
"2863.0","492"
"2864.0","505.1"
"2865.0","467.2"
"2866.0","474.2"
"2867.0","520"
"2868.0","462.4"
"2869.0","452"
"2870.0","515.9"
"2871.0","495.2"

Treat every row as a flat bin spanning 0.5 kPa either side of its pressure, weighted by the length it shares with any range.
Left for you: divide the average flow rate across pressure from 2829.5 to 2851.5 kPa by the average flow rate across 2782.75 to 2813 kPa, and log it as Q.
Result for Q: 1.15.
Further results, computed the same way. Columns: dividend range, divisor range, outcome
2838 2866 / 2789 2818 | 1.22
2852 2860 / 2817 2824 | 1.12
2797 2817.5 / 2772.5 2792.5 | 0.75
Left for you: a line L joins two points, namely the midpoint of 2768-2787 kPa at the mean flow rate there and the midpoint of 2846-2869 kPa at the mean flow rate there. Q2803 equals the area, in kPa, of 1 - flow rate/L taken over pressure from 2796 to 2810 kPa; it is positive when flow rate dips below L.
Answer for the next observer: 3.53 kPa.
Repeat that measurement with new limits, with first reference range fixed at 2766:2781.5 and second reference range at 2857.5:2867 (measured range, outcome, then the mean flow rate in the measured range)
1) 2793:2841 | 8.3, 419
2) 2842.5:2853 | 0.6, 466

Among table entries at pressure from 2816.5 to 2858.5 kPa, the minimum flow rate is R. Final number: 416.8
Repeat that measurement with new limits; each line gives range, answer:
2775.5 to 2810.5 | 267.8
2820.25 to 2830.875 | 428.9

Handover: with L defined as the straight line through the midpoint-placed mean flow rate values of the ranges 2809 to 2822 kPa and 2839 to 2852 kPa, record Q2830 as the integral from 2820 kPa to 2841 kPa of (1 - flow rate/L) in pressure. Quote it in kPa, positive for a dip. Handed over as -2.07 kPa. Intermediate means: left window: 381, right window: 463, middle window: 463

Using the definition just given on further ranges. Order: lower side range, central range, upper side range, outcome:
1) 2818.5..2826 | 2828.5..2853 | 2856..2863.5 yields 0.4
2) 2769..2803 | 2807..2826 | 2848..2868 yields 3.8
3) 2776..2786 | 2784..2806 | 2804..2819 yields -1.0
